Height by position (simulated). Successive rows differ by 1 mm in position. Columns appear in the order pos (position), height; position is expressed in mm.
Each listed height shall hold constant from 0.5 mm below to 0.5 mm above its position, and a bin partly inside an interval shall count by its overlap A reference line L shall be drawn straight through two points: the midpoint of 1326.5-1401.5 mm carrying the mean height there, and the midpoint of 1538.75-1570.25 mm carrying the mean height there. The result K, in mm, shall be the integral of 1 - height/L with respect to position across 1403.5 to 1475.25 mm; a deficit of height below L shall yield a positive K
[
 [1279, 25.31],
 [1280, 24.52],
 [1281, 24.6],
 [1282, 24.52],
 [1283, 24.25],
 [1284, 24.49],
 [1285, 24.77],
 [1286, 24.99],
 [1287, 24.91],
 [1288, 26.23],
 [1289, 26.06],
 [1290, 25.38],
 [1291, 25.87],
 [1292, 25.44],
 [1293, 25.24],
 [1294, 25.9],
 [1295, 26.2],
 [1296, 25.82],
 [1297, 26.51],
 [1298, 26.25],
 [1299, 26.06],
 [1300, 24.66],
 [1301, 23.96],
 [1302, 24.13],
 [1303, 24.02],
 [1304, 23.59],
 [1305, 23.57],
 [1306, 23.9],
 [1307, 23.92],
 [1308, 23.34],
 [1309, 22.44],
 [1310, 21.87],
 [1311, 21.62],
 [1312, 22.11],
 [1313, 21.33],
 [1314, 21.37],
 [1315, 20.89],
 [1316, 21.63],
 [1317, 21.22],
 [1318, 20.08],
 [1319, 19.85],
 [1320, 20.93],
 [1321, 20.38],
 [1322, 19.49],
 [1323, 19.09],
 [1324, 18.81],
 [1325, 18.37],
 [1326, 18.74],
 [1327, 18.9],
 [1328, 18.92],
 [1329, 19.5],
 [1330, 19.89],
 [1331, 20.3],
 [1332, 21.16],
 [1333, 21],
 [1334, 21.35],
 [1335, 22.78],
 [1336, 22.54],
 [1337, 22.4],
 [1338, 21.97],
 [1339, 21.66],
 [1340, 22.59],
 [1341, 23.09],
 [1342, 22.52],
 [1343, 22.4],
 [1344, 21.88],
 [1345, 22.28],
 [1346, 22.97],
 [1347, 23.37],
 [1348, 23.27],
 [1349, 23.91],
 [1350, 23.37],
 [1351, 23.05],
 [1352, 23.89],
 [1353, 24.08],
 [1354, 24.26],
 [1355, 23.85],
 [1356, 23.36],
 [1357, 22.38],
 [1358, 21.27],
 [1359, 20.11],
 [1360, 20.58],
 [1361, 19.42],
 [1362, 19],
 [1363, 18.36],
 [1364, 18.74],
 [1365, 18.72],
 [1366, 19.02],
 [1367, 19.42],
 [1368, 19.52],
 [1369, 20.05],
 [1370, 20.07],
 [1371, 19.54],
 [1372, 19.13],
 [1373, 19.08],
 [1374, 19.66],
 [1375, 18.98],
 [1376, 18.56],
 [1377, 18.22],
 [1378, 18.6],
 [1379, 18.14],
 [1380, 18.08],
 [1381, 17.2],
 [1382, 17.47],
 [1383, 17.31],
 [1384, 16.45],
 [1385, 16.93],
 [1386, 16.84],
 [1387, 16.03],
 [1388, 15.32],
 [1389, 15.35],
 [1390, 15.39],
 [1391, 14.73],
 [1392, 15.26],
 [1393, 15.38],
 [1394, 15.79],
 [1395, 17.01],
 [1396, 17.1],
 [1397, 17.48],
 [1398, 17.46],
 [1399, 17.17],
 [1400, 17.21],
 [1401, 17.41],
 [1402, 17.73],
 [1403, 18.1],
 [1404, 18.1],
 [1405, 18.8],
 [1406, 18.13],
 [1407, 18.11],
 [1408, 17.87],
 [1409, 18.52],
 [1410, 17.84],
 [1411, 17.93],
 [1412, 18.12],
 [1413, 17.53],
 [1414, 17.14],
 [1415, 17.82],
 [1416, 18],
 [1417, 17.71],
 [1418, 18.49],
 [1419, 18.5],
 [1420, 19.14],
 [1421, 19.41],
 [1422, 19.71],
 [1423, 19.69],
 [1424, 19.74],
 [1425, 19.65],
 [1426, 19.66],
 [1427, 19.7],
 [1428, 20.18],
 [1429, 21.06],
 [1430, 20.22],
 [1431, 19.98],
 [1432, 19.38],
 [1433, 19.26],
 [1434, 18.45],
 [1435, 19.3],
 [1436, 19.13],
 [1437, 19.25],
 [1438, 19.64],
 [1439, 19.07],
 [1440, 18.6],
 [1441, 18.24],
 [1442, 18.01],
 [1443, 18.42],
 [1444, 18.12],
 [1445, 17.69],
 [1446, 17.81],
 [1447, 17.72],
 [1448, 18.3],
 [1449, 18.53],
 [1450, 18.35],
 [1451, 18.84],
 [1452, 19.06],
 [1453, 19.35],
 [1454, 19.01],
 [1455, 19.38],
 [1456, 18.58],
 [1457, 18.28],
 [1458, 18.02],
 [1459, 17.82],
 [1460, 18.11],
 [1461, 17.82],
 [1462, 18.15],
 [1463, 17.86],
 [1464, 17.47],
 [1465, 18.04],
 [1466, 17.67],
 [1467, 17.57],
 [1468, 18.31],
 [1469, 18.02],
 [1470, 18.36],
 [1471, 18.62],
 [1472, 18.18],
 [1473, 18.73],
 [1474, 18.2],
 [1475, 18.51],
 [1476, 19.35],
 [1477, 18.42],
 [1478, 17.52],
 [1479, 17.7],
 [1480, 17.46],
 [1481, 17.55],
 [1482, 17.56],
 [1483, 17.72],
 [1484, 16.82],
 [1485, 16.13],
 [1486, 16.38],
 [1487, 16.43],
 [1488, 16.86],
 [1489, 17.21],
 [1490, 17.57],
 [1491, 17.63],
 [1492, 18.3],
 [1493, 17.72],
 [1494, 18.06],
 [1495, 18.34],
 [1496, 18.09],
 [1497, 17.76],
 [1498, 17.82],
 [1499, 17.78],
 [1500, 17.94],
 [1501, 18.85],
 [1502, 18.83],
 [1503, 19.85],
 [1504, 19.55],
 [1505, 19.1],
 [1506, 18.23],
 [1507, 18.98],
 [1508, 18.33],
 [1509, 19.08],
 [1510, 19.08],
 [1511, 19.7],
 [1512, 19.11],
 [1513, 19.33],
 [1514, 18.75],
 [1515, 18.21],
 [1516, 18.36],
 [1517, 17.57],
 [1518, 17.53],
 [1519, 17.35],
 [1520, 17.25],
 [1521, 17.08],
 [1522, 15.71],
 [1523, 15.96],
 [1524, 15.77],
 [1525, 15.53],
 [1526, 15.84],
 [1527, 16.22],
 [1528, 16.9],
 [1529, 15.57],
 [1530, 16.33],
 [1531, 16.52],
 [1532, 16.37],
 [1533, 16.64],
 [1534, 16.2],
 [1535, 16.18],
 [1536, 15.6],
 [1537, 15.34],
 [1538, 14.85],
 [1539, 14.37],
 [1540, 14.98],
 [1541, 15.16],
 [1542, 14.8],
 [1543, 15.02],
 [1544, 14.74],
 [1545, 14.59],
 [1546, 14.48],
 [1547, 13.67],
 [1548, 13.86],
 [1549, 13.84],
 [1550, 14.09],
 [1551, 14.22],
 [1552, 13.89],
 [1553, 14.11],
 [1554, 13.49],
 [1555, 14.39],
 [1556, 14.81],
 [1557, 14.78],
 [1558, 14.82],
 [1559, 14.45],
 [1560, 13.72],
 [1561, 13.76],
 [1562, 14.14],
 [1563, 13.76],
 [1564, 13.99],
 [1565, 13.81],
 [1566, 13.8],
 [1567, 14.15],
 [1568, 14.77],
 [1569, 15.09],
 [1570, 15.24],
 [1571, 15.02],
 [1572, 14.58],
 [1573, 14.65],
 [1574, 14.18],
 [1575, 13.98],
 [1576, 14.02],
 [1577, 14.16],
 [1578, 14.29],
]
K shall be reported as -4.18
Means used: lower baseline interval 19.7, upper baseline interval 14.3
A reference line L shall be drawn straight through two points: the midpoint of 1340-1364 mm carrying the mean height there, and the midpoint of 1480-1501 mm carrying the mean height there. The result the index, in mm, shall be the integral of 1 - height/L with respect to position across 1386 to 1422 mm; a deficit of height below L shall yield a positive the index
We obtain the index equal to 5.4 mm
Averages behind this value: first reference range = 22.2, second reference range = 17.5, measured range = 17.4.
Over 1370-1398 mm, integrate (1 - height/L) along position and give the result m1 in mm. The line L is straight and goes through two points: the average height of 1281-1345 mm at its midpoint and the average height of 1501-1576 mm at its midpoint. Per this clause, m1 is 4.5 mm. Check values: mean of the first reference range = 22.7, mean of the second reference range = 15.9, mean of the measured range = 17.3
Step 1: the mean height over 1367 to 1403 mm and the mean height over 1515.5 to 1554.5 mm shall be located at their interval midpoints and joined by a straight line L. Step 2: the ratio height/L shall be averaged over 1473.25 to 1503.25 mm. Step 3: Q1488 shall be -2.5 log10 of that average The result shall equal -0.11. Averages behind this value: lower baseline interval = 17.5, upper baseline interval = 15.5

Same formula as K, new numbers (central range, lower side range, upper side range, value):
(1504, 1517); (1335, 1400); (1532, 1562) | -2.60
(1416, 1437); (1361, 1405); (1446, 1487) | -1.73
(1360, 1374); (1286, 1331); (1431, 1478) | 1.13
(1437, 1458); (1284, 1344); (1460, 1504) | 0.36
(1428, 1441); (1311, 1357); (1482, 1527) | -0.05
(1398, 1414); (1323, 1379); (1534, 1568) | 1.04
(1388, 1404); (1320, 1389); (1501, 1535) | 2.45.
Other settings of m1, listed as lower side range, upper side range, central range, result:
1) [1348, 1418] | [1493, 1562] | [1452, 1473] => -1.0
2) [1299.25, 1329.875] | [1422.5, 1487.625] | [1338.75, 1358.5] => -2.2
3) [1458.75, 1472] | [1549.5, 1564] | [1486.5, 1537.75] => -4.7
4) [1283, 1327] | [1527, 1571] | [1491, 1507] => -1.9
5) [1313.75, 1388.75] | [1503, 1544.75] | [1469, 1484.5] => -0.2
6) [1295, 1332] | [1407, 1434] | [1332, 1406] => 2.9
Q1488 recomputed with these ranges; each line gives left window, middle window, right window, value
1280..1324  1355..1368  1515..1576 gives 0.07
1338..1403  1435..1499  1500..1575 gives -0.04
